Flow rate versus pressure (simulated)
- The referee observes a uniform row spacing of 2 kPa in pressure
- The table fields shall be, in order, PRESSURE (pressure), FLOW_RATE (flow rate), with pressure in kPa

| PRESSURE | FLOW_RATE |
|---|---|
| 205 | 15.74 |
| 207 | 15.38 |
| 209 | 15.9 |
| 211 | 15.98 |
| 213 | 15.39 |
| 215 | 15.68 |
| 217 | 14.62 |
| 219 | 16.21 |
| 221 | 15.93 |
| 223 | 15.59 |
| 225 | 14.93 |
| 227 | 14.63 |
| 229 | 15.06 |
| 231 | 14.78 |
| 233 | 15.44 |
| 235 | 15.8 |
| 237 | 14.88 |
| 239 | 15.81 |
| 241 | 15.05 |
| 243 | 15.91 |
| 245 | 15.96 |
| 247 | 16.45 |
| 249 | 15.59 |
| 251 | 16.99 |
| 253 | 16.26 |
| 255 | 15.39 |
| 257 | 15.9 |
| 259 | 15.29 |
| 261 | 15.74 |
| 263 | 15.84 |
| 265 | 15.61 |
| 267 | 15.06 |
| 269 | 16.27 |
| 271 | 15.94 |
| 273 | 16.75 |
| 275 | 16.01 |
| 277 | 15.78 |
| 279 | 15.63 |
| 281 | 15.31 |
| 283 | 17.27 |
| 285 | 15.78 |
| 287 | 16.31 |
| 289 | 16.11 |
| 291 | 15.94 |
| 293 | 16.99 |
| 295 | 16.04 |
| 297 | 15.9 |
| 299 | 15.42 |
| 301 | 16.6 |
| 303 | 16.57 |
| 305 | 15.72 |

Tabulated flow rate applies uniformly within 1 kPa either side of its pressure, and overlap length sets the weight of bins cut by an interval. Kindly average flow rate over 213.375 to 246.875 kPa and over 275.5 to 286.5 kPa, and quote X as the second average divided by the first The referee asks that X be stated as 1.04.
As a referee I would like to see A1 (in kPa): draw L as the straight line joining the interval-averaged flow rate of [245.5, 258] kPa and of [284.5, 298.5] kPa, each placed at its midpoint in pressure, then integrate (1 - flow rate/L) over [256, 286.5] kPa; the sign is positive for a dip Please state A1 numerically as 0.4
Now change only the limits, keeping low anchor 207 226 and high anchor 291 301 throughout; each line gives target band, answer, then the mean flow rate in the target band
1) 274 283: 0.1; 15.9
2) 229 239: 0.3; 15.3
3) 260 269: 0.1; 15.6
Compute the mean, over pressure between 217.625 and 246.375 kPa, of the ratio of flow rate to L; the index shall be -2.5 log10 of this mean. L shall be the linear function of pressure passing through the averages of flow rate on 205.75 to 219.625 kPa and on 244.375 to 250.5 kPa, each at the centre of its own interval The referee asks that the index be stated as 0.03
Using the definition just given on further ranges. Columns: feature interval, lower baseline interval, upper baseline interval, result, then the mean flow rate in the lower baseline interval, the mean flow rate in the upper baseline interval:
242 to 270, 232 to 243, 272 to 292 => -0.01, 15.4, 16.1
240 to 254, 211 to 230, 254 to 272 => -0.03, 15.4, 15.7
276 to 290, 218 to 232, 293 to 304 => 0.00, 15.3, 16.2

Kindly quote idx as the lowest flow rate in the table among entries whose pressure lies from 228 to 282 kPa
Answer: 14.78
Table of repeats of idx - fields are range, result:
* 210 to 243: 14.62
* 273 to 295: 15.31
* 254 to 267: 15.06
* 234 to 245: 14.88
